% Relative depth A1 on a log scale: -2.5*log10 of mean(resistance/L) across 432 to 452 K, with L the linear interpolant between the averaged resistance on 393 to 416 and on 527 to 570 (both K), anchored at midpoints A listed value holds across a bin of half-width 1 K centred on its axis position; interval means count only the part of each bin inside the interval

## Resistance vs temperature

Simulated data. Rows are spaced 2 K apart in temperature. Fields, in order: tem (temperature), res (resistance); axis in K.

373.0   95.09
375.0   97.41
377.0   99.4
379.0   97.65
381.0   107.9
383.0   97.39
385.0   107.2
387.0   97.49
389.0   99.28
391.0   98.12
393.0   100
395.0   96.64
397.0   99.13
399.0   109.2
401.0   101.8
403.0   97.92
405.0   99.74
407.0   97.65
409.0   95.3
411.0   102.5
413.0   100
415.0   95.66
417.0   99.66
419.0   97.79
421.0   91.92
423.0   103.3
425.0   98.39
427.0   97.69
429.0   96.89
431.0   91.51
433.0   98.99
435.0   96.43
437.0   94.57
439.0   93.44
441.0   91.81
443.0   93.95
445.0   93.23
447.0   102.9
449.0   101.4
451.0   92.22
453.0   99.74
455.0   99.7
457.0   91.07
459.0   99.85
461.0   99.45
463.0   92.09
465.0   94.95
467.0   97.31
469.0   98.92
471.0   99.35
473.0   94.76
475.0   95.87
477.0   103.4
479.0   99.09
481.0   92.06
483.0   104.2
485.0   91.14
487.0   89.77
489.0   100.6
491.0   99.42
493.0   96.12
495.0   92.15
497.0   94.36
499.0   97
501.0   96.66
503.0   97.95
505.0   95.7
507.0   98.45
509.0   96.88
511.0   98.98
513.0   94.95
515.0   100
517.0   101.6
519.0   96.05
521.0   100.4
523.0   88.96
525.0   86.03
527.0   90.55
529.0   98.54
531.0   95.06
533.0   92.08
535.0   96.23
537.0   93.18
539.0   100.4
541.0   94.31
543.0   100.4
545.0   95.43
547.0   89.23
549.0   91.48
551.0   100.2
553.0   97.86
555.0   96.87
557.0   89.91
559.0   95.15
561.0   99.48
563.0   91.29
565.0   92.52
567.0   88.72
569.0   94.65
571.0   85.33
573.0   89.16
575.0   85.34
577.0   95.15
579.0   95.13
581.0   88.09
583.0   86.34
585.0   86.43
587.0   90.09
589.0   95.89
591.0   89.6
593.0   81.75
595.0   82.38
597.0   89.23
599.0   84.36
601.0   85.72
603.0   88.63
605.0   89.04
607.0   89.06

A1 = 0.03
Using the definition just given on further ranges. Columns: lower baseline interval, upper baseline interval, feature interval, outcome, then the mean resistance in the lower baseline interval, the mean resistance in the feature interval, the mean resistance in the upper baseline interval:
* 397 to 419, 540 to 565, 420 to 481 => 0.02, 99.8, 96.7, 95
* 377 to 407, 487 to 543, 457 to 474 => 0.01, 101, 96.7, 96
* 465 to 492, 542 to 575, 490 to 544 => -0.01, 97.3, 96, 93.4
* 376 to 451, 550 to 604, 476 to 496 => -0.02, 98.4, 96.8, 90.6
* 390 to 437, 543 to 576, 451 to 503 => -0.01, 98.4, 96.7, 92.9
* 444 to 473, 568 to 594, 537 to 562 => -0.05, 97.2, 95.8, 89.5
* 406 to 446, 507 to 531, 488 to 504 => -0.01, 96.5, 96.8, 95.8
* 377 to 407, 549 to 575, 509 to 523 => -0.03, 101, 97.8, 93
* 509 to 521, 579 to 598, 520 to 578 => 0.00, 98.4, 93.6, 88.1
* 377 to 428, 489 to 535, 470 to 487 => 0.00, 99.6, 97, 95.9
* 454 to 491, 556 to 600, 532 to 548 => -0.03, 96.9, 95.2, 89.8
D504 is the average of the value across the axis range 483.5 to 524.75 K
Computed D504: 96.3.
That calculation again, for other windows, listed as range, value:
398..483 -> 97.5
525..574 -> 93.9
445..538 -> 96.4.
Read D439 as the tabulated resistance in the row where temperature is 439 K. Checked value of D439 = 93.44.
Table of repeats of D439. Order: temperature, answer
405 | 99.74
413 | 100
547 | 89.23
